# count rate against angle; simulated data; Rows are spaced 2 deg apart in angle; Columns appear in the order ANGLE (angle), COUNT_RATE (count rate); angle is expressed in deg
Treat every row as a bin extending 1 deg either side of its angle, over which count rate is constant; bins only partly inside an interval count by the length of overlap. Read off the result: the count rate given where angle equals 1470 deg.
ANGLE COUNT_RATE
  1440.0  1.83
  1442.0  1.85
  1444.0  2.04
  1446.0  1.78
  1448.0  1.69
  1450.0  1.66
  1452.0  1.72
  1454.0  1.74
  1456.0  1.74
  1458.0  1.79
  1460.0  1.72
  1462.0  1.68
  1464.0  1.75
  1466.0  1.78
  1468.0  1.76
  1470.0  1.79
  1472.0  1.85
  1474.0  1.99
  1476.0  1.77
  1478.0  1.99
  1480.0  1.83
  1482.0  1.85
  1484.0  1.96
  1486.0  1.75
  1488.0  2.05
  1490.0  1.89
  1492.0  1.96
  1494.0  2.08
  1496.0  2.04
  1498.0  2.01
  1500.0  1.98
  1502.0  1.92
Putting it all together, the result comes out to 1.79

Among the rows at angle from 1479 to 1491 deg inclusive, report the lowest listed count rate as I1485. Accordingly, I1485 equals 1.75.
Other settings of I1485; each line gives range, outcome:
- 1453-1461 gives 1.72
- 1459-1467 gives 1.68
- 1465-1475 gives 1.76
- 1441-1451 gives 1.66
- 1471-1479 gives 1.77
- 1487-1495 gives 1.89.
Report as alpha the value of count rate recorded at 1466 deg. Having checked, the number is 1.78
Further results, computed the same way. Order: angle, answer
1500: 1.98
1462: 1.68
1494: 2.08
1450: 1.66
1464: 1.75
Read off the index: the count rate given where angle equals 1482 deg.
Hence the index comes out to 1.85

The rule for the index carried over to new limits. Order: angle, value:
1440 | 1.83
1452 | 1.72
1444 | 2.04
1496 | 2.04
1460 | 1.72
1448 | 1.69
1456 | 1.74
